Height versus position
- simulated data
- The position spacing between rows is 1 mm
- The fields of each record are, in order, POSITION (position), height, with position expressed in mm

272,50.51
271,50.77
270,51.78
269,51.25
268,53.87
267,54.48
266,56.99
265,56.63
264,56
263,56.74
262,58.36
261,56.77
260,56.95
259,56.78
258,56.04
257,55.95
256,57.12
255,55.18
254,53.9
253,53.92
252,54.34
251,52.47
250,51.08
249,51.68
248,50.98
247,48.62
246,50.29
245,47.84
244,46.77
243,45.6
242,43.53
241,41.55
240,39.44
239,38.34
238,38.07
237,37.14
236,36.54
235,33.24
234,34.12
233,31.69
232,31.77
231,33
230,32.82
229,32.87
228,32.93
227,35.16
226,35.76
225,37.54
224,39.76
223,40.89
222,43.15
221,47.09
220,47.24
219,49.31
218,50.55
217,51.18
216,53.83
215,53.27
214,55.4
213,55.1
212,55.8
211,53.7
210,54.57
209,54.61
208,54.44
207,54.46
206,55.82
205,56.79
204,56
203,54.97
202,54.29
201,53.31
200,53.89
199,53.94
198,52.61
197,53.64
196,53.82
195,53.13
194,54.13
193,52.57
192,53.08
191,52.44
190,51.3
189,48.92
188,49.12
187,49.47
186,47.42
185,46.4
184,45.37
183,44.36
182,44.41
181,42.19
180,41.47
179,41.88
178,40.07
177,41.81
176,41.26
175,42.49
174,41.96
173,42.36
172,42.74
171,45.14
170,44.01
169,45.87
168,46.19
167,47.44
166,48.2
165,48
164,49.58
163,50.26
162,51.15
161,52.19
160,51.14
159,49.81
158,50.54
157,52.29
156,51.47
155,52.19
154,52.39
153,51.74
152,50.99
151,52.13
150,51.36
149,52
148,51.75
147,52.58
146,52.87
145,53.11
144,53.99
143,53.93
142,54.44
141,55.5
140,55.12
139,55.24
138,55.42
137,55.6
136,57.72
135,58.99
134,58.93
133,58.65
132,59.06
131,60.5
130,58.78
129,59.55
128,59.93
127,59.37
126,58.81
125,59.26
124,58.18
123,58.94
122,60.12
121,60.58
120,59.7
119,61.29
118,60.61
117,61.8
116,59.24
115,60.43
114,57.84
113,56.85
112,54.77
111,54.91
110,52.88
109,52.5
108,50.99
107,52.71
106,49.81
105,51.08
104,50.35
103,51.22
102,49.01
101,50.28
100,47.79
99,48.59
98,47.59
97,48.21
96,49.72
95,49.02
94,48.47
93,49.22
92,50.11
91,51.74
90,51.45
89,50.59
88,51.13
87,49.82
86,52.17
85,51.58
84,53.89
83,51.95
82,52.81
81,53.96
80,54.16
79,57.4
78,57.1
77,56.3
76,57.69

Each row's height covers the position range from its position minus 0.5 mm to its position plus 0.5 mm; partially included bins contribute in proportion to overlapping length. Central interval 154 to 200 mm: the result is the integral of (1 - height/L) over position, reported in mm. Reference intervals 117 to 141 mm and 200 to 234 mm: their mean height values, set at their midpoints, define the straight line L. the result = 3.6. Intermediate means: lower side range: 58.7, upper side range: 46.9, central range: 48.1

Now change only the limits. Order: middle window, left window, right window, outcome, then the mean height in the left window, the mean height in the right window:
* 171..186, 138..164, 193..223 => 2.7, 52.4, 52.9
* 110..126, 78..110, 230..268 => -2.6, 51.1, 48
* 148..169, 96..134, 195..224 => 1.4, 55.7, 52.4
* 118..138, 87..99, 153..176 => -4.2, 49.7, 48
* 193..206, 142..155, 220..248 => -2.8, 52.5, 39.5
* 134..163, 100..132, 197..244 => 0.0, 56.4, 45.7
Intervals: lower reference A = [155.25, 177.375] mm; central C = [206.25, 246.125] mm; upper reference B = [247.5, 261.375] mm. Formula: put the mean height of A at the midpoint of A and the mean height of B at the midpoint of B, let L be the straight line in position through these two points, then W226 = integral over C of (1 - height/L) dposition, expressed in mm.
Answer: 6.3 mm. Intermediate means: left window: 47.2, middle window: 43.8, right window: 54.5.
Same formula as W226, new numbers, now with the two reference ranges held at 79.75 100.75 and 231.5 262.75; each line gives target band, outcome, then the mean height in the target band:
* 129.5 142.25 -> -2.0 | 57.3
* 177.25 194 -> 0.5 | 47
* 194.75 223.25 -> -2.7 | 52.7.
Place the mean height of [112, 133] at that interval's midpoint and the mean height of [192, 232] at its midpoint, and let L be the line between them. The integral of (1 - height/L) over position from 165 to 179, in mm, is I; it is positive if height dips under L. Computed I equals 2.5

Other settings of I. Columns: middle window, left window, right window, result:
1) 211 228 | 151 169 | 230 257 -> -0.2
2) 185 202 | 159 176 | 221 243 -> -3.6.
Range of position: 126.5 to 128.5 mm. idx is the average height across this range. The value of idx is 59.6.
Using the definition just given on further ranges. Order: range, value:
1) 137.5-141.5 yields 55.3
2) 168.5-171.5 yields 45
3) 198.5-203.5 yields 54.1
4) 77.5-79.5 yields 57.2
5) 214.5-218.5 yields 52.2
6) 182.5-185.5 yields 45.4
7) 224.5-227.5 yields 36.2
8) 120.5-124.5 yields 59.5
